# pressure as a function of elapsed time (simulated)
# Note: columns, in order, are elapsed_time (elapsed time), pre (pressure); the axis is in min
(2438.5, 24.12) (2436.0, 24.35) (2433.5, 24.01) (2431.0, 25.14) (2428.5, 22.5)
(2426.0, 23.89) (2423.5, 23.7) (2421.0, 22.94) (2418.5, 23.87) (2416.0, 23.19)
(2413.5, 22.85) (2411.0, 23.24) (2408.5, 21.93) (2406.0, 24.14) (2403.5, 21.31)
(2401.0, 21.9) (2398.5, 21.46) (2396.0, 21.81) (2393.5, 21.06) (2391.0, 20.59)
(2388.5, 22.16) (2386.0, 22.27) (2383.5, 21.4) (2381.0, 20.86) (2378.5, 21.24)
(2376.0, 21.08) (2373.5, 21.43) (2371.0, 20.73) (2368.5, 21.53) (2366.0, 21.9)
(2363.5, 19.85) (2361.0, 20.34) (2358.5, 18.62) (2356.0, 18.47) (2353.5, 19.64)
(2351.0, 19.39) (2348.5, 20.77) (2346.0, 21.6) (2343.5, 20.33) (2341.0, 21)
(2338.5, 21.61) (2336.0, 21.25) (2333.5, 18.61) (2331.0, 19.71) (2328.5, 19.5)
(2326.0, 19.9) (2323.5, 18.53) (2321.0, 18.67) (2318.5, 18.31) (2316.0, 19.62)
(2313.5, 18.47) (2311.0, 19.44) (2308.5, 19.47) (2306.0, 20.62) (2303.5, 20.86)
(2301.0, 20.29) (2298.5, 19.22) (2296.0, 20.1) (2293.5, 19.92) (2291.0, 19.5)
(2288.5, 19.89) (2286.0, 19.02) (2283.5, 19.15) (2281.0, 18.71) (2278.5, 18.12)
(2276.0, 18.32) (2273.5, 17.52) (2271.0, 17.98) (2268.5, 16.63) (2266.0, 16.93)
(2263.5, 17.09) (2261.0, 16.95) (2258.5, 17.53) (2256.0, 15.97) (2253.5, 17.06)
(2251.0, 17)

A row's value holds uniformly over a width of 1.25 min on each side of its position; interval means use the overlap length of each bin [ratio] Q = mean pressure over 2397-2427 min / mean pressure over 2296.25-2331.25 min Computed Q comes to 1.17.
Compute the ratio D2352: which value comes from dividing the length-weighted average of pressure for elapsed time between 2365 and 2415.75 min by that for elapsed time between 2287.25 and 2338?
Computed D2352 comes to 1.11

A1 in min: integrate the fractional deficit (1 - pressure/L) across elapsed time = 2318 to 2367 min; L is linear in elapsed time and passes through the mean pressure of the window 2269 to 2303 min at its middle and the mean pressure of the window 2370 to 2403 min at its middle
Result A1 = 1.1 min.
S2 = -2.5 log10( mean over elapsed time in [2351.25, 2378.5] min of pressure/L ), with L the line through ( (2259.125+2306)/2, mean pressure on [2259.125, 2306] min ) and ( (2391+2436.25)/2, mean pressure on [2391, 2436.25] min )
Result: 0.05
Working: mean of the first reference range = 18.7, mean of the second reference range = 22.9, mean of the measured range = 20.4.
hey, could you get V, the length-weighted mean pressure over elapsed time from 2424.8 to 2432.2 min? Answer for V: 23.8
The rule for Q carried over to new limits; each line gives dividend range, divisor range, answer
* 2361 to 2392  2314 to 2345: 1.08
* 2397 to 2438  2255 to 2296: 1.28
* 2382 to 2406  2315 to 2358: 1.09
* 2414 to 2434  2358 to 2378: 1.14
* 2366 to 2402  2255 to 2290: 1.20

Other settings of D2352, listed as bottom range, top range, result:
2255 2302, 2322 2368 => 1.09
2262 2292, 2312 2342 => 1.08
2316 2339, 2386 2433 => 1.16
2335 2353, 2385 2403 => 1.04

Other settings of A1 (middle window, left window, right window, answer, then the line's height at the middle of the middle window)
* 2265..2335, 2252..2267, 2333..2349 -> -0.8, 18.9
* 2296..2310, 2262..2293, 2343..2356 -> -0.8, 18.9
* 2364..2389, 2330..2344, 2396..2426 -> 0.3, 21.7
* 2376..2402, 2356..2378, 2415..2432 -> 0.3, 21.7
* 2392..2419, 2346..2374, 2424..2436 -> 0.3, 22.6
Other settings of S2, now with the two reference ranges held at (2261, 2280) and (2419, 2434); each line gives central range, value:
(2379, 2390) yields 0.020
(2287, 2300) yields -0.075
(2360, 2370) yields 0.017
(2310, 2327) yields 0.024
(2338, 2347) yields -0.038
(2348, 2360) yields 0.081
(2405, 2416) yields 0.001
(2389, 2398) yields 0.056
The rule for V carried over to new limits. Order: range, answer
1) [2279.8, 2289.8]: 19.2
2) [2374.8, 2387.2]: 21.4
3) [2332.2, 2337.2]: 19.9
